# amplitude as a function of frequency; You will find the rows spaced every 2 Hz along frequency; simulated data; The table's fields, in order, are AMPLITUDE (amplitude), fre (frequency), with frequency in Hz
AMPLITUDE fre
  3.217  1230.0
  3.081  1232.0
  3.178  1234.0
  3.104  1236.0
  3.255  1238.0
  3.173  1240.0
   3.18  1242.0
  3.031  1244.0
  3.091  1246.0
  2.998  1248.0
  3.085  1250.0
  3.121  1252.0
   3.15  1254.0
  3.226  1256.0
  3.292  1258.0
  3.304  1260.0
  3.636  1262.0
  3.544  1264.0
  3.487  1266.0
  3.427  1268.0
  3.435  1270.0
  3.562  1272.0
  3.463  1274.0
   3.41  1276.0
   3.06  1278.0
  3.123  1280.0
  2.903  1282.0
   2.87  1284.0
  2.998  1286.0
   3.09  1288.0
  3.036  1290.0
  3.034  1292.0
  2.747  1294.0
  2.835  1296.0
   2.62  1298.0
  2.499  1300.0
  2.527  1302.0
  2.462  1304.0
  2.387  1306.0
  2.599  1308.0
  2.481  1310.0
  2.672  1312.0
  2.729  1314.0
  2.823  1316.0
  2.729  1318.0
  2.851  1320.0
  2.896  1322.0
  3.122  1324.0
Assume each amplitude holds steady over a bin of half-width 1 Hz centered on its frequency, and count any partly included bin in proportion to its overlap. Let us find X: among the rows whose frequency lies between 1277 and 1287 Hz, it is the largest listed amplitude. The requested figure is 3.123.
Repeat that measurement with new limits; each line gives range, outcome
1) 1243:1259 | 3.292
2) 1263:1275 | 3.562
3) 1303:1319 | 2.823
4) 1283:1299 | 3.09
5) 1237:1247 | 3.255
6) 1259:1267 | 3.636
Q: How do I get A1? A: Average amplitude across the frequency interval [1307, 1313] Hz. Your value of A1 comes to 2.58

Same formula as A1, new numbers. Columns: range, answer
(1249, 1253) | 3.1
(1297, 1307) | 2.5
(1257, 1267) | 3.45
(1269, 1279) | 3.39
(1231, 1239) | 3.15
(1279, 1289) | 3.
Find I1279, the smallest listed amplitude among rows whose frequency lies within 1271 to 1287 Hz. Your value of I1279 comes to 2.87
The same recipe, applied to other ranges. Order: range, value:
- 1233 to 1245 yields 3.031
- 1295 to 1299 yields 2.62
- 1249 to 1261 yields 3.085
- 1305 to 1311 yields 2.387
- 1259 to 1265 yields 3.304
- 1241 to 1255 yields 2.998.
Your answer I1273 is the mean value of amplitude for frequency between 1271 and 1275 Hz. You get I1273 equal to 3.51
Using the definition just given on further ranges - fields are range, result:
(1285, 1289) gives 3.04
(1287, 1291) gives 3.06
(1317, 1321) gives 2.79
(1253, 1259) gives 3.22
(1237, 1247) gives 3.15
